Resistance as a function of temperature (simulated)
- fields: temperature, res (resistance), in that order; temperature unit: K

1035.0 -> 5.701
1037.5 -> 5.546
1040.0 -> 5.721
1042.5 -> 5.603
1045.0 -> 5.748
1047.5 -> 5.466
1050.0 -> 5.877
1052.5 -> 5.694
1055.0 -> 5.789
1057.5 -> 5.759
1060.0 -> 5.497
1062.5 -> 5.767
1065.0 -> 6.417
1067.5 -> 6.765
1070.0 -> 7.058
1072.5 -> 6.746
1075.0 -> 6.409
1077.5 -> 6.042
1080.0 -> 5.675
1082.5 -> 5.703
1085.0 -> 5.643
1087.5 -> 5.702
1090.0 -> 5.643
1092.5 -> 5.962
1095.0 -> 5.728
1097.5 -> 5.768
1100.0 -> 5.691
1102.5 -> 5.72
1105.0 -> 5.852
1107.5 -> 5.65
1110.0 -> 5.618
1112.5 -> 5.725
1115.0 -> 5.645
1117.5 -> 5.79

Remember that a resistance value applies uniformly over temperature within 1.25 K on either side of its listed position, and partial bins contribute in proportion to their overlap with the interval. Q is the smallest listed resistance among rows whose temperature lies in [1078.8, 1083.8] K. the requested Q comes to 5.675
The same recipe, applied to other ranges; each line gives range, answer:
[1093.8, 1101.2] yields 5.691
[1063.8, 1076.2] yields 6.409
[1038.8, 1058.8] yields 5.466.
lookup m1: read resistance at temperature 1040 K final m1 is 5.721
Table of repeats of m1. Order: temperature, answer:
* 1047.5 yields 5.466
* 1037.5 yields 5.546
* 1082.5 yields 5.703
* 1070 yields 7.058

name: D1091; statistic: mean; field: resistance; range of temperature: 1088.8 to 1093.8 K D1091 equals 5.8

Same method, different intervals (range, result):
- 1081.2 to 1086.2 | 5.67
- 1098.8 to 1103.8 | 5.71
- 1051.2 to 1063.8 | 5.7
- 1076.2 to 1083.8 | 5.81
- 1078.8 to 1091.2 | 5.67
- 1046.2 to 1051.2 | 5.67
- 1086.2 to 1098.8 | 5.76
